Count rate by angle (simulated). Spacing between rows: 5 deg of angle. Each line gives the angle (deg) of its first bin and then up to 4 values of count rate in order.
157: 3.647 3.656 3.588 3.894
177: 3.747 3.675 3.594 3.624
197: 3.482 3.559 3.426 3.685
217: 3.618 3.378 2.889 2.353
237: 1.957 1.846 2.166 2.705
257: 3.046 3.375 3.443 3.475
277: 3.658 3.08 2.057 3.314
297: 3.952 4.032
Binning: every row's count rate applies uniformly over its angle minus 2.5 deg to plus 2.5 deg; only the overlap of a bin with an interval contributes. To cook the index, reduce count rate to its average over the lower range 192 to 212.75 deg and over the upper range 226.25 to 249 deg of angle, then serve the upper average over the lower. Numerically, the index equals 0.6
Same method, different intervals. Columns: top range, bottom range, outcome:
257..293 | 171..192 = 0.86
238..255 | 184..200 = 0.63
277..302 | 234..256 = 1.46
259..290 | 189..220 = 0.89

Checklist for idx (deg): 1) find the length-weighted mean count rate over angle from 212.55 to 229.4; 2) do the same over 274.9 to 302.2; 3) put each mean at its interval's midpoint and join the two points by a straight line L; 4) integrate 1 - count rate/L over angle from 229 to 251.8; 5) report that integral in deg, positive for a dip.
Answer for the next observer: 8.0 deg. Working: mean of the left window 3.34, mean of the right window 3.29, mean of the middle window 2.16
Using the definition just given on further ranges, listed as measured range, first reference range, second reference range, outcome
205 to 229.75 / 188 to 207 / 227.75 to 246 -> -4.9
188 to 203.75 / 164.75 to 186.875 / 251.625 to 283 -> 0.3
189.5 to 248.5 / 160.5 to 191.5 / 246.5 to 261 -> 3.7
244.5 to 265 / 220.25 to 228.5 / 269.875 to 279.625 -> 3.4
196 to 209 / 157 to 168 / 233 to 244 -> -3.5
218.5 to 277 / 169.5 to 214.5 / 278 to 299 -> 8.6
